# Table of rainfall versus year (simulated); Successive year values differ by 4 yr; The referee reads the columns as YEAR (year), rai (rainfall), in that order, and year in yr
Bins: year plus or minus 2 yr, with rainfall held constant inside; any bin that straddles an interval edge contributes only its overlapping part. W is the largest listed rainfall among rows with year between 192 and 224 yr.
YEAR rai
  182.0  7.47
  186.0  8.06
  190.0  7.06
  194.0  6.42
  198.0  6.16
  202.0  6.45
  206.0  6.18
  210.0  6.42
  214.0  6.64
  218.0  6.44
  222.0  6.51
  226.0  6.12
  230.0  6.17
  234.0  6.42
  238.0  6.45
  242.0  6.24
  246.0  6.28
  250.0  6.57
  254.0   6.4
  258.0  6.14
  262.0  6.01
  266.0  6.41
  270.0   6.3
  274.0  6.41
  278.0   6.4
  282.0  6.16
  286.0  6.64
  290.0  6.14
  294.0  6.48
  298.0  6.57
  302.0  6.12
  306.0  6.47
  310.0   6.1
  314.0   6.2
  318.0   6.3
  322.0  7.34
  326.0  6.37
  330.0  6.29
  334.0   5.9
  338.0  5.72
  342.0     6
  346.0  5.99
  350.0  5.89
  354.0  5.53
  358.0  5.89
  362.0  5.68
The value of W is 6.64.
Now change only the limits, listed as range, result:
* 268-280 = 6.41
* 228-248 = 6.45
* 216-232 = 6.51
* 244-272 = 6.57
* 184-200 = 8.06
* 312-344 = 7.34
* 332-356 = 6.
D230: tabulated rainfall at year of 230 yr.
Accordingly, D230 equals 6.17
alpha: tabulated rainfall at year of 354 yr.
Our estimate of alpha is 5.53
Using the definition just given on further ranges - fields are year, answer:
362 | 5.68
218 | 6.44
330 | 6.29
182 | 7.47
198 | 6.16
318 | 6.3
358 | 5.89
